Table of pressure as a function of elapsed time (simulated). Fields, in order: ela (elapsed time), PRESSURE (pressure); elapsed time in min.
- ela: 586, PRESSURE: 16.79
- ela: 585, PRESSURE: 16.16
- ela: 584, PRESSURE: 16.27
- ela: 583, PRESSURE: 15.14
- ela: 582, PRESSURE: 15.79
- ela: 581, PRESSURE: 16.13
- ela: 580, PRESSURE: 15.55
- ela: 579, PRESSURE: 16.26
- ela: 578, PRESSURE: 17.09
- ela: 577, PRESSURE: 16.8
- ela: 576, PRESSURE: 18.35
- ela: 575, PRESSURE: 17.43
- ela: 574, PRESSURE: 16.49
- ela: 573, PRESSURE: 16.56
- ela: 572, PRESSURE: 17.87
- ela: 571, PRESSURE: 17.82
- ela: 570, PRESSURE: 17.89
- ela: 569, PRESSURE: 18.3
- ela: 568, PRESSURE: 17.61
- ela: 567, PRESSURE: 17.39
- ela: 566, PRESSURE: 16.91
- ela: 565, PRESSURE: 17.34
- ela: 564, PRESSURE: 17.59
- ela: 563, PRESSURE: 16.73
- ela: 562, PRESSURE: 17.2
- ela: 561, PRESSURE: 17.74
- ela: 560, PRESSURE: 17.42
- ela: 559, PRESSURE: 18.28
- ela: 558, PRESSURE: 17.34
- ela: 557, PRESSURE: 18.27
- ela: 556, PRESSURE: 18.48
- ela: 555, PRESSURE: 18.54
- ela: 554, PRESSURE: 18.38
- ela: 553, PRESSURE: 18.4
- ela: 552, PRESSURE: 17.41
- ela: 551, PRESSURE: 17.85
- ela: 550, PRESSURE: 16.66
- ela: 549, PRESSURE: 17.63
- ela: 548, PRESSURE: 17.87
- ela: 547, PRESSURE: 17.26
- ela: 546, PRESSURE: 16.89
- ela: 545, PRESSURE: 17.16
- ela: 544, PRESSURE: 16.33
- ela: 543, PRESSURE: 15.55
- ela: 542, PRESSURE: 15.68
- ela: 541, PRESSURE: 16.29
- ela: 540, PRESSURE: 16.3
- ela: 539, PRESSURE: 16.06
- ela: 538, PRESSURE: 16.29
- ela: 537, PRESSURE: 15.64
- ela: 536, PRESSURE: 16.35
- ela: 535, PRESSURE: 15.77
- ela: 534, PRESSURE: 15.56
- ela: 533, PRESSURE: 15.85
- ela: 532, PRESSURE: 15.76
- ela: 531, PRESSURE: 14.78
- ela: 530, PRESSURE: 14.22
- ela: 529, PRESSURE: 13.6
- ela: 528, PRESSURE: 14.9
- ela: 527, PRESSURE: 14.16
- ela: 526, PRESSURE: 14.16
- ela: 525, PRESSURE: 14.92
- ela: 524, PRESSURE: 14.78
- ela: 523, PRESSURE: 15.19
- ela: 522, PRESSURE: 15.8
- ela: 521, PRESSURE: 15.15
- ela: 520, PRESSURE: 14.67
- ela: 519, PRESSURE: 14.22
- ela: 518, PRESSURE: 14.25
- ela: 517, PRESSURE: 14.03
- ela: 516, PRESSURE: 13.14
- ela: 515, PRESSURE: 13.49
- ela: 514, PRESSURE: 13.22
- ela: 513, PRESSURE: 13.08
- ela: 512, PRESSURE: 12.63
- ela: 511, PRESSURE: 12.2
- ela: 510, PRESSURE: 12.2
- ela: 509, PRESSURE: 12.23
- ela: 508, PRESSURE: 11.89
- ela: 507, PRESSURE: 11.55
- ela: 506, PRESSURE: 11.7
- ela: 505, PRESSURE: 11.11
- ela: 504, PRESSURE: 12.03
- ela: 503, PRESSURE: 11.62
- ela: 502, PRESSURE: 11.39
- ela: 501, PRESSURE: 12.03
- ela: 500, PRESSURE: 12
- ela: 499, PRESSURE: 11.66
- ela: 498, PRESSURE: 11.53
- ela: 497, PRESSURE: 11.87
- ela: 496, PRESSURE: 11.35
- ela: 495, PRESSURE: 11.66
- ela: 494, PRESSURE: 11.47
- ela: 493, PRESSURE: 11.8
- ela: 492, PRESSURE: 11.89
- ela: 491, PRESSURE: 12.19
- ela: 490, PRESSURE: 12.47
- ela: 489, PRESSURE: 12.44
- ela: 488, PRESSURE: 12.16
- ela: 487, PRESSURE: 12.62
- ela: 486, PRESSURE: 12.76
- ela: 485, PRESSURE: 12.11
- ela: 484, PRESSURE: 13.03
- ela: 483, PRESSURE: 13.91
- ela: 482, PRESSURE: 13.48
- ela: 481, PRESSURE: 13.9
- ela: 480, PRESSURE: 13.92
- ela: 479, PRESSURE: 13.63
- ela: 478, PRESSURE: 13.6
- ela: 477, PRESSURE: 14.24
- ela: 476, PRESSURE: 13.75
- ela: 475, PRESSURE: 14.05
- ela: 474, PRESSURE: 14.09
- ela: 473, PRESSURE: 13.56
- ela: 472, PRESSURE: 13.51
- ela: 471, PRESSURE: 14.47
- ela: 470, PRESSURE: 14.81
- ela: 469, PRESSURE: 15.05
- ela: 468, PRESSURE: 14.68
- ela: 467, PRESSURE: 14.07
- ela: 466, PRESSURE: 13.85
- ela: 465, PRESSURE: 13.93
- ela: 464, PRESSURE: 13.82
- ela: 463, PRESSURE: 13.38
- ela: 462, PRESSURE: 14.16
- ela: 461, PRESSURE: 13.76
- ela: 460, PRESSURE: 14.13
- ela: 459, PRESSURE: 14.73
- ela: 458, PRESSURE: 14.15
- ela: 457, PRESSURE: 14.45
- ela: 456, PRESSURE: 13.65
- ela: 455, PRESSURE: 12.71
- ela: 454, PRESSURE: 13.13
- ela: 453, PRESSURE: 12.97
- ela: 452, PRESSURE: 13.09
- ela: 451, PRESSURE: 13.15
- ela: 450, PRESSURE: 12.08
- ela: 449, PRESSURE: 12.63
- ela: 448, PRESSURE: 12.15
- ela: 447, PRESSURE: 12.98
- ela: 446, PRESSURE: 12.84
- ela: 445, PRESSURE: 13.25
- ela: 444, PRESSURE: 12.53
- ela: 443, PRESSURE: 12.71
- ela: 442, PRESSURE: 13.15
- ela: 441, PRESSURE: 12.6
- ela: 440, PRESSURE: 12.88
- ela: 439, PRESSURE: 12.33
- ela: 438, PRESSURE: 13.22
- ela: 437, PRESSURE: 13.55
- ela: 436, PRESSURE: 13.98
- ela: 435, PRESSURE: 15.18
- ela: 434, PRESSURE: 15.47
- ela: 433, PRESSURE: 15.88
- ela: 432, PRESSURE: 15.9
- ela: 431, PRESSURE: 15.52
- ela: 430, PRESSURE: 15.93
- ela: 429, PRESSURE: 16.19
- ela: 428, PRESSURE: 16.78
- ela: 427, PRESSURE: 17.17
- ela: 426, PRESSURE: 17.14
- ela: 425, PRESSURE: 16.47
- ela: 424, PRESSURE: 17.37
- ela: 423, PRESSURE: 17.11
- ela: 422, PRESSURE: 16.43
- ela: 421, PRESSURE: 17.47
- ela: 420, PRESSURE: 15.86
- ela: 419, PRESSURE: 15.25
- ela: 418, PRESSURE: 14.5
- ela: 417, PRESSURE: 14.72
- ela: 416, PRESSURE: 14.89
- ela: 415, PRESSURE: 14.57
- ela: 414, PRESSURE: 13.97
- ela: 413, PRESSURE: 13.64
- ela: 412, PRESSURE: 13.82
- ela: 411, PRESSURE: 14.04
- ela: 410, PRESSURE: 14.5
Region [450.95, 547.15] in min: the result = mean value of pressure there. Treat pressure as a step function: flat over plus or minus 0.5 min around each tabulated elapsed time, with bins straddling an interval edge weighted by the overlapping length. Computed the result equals 13.8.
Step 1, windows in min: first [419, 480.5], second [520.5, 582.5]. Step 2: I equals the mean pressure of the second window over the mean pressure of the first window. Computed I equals 1.2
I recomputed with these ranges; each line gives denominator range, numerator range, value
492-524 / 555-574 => 1.39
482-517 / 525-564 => 1.35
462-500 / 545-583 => 1.32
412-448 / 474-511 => 0.84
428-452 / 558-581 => 1.25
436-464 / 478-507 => 0.93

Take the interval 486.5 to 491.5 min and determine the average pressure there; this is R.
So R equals 12.4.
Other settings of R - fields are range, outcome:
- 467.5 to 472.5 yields 14.5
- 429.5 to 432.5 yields 15.8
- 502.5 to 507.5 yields 11.6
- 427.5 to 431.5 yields 16.1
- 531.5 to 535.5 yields 15.7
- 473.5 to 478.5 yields 13.9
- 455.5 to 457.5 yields 14.1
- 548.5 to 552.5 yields 17.4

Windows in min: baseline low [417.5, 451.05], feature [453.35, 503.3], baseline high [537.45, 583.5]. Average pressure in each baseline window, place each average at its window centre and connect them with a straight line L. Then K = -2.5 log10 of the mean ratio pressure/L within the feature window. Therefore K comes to 0.18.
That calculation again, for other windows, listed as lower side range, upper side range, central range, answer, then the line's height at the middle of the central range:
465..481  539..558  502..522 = 0.22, 15.7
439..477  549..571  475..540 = 0.16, 15.6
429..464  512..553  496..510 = 0.25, 14.8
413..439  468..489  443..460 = 0.11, 14.6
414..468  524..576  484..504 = 0.28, 15.5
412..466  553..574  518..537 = 0.12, 16.7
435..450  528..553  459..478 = -0.02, 13.8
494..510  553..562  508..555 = -0.02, 15.1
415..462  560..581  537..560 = -0.03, 16.8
